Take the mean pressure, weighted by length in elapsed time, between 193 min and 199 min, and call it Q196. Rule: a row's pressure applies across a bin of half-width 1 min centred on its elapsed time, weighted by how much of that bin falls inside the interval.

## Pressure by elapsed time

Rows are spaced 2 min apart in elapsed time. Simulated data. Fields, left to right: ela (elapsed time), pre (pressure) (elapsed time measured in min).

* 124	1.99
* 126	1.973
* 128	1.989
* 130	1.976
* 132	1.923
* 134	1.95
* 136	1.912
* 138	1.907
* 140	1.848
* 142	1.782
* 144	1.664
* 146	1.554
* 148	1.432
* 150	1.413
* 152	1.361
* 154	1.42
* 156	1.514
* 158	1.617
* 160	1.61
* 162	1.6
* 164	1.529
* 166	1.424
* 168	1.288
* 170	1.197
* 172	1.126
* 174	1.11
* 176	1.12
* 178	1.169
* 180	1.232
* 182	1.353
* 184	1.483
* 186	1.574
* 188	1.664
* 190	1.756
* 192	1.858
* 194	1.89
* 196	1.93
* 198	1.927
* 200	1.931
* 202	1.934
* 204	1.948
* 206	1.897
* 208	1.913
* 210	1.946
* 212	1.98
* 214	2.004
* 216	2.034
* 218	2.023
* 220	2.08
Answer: 1.92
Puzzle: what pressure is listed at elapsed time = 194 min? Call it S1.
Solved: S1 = 1.89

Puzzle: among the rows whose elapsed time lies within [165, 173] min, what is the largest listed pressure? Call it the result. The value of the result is 1.424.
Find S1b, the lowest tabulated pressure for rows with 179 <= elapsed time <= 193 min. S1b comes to 1.232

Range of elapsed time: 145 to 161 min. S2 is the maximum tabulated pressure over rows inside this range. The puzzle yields 1.617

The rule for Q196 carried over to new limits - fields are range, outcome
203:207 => 1.92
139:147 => 1.71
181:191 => 1.57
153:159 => 1.52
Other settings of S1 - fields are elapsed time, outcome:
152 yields 1.361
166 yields 1.424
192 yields 1.858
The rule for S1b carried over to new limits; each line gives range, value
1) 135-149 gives 1.432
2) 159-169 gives 1.288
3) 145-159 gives 1.361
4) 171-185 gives 1.11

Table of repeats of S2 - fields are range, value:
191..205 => 1.948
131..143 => 1.95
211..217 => 2.034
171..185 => 1.483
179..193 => 1.858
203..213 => 1.98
